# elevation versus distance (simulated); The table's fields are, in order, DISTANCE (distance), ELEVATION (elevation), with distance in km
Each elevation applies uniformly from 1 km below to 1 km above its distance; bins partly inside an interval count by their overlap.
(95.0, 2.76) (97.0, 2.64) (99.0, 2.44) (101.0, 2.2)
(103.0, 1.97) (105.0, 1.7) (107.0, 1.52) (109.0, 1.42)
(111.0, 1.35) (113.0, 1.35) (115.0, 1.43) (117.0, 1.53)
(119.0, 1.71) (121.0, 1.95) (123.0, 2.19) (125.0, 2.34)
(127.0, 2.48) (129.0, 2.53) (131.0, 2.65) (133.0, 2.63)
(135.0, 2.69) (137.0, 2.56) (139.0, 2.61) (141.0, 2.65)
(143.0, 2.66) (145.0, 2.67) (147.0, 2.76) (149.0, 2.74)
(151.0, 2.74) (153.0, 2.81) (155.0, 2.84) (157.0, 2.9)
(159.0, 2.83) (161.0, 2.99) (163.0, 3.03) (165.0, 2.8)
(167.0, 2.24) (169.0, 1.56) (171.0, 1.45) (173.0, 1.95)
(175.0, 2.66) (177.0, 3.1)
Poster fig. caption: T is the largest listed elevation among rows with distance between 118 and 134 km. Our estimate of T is 2.65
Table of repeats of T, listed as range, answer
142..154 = 2.81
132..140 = 2.69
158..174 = 3.03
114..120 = 1.71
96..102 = 2.64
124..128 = 2.48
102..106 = 1.97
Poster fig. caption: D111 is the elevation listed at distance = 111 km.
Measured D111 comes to 1.35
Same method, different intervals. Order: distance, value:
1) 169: 1.56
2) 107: 1.52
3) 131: 2.65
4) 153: 2.81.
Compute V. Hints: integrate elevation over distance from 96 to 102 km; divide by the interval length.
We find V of 2.43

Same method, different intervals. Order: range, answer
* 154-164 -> 2.92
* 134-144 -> 2.63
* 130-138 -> 2.63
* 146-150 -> 2.75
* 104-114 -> 1.47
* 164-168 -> 2.52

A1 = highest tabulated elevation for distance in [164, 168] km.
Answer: 2.8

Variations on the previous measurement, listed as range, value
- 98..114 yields 2.44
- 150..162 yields 2.99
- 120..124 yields 2.19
